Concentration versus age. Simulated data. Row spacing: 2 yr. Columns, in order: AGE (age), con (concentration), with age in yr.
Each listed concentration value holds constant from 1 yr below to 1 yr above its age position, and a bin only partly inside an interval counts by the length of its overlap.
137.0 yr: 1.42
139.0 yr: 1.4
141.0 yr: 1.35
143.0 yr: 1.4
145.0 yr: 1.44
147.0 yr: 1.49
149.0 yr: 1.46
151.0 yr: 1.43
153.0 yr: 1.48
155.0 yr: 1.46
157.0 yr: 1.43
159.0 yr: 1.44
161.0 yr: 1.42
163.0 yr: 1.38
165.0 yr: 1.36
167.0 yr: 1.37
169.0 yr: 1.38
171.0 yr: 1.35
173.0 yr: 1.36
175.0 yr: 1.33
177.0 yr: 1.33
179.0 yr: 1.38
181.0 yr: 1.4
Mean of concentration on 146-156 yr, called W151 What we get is 1.46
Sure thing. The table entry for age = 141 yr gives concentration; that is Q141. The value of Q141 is 1.35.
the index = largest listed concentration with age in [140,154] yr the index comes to 1.49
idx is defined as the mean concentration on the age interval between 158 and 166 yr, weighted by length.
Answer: 1.4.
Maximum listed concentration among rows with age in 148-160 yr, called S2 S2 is 1.48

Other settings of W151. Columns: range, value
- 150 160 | 1.45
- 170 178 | 1.34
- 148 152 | 1.44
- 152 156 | 1.47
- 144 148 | 1.46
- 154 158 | 1.44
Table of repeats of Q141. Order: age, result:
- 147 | 1.49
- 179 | 1.38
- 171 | 1.35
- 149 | 1.46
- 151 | 1.43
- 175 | 1.33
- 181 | 1.4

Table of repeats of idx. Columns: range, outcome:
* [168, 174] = 1.36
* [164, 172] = 1.37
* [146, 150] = 1.48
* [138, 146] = 1.4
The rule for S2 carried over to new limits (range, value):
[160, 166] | 1.42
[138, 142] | 1.4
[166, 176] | 1.38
